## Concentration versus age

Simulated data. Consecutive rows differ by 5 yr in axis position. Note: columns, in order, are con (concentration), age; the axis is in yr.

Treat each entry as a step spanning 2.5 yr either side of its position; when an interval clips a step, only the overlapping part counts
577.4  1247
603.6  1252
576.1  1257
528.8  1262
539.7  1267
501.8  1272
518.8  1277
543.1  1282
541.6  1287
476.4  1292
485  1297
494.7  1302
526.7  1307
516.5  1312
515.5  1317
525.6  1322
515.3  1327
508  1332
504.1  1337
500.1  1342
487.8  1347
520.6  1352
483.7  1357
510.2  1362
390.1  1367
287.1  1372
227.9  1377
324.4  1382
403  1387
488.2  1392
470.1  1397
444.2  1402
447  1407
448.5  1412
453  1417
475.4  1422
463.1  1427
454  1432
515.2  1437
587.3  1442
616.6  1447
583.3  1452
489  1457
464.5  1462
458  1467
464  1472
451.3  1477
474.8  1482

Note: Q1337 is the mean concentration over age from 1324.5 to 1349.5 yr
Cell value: 503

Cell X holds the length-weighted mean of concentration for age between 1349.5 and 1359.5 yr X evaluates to 502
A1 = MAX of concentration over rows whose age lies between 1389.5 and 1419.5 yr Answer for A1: 488.2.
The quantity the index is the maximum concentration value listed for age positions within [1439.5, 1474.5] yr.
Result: 616.6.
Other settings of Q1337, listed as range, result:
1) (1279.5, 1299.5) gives 512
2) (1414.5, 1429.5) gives 464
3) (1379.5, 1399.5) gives 421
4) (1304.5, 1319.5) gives 520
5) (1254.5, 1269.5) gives 548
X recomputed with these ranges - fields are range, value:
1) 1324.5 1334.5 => 512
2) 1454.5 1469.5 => 470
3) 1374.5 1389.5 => 318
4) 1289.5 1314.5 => 500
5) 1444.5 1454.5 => 600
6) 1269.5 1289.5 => 526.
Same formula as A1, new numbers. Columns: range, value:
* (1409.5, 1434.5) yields 475.4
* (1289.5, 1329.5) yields 526.7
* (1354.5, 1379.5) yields 510.2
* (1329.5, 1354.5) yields 520.6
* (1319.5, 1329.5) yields 525.6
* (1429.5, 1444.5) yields 587.3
